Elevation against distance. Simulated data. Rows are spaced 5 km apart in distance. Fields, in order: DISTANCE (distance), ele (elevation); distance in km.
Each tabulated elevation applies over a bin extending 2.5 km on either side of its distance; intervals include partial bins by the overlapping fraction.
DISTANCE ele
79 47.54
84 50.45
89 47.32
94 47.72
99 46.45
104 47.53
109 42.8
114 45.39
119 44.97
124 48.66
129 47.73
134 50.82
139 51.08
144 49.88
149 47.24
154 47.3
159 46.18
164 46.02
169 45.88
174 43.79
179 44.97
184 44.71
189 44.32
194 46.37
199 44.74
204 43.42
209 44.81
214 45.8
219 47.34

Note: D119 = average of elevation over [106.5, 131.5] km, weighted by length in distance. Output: 45.9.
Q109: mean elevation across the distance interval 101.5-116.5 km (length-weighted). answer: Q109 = 45.2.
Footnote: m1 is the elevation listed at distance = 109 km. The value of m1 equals 42.8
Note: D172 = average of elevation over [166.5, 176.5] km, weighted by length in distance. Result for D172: 44.8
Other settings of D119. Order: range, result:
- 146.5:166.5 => 46.7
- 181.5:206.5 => 44.7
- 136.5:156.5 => 48.9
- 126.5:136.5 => 49.3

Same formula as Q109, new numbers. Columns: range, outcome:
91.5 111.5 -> 46.1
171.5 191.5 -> 44.4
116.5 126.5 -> 46.8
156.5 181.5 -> 45.4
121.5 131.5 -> 48.2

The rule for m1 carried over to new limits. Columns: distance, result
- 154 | 47.3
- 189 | 44.32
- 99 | 46.45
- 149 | 47.24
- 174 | 43.79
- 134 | 50.82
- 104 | 47.53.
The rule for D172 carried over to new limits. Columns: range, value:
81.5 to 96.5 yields 48.5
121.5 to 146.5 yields 49.6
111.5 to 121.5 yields 45.2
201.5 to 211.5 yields 44.1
